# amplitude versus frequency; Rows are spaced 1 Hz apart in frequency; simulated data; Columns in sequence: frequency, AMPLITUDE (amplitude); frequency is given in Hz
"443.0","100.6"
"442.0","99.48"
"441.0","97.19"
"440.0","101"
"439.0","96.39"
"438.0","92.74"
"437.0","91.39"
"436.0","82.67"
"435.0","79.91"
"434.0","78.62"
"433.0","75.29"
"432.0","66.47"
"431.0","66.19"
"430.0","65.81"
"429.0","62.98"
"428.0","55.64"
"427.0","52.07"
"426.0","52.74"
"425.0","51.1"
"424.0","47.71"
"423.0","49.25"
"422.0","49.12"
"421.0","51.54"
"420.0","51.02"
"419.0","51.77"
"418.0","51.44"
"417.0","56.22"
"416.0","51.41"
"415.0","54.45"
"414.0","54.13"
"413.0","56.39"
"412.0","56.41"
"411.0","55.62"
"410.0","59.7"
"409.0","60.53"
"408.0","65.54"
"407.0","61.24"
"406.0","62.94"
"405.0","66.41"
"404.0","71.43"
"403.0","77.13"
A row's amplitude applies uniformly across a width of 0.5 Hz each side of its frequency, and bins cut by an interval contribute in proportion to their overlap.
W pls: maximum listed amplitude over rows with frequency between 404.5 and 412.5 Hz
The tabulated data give 66.41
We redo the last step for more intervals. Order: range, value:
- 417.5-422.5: 51.77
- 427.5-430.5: 65.81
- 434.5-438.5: 92.74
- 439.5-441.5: 101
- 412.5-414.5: 56.39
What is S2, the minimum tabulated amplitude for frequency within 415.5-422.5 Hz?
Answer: 49.12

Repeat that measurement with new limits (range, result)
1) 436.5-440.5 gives 91.39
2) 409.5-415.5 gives 54.13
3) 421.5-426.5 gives 47.71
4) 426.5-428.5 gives 52.07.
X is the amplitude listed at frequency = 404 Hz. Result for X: 71.43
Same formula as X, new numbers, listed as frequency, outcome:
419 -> 51.77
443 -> 100.6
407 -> 61.24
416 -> 51.41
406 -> 62.94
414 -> 54.13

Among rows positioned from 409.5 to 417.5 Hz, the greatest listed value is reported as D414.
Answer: 59.7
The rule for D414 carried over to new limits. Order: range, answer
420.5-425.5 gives 51.54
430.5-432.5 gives 66.47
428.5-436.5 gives 82.67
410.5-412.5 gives 56.41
